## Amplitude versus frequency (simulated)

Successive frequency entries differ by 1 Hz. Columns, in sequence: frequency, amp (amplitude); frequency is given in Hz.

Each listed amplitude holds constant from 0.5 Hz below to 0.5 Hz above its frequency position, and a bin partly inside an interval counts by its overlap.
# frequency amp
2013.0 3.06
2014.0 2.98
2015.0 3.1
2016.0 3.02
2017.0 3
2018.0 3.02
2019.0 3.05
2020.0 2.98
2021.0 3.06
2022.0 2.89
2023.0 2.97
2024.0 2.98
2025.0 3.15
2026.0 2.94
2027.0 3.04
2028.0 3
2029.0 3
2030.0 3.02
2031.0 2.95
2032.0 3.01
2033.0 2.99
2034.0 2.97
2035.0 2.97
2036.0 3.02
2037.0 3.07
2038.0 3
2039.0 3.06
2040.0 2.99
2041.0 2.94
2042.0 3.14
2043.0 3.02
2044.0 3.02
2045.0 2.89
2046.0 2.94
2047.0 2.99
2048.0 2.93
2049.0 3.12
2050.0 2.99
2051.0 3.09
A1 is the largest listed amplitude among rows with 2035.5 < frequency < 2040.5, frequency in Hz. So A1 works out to 3.07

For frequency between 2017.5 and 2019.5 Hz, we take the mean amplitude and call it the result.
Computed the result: 3.04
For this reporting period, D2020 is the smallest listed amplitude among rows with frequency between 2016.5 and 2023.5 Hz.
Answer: 2.89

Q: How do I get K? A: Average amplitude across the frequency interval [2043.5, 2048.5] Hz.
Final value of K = 2.95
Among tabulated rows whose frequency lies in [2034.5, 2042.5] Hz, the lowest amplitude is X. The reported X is 2.94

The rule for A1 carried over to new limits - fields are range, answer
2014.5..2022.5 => 3.1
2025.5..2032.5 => 3.04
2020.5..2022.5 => 3.06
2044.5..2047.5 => 2.99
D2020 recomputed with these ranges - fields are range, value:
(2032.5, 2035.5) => 2.97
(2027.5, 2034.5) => 2.95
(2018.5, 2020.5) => 2.98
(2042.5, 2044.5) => 3.02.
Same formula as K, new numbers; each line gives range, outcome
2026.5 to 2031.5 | 3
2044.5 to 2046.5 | 2.92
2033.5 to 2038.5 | 3.01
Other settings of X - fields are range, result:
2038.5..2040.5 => 2.99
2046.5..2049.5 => 2.93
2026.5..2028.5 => 3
